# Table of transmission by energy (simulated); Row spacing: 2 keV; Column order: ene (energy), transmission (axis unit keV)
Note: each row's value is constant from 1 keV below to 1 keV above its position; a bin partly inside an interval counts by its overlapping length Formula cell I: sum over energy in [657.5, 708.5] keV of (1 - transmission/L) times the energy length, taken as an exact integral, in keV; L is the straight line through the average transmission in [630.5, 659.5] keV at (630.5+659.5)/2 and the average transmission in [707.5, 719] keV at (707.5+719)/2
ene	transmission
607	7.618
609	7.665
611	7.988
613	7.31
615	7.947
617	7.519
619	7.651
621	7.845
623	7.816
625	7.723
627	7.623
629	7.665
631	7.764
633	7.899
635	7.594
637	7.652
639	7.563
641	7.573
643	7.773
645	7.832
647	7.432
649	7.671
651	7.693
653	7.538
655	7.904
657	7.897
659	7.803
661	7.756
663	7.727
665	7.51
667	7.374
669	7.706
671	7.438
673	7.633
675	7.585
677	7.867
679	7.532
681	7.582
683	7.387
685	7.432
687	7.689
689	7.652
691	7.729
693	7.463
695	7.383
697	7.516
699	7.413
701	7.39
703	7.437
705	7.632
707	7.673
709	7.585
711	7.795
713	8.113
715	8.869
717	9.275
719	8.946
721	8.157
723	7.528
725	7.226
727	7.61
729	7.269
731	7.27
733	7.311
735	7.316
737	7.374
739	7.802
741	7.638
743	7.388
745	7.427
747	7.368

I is 3.1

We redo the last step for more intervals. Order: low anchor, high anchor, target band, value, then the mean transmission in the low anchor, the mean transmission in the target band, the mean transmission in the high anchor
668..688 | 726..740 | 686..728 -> -1.8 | 7.59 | 7.81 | 7.42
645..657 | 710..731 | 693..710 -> 0.9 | 7.68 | 7.5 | 8.04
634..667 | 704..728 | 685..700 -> 0.7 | 7.67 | 7.54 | 8.03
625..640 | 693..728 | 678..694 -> 0.5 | 7.68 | 7.56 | 7.84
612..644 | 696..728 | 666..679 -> 0.3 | 7.68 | 7.6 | 7.89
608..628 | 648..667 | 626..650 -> 0.1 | 7.71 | 7.67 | 7.7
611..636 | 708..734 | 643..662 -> 0.1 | 7.71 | 7.73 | 7.92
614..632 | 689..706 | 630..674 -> -0.2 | 7.73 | 7.67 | 7.5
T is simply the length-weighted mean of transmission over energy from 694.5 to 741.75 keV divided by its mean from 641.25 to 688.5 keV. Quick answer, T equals 1.0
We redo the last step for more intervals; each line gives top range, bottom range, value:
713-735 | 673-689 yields 1.04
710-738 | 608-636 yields 1.02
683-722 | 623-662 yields 1.02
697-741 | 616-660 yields 1.01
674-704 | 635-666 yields 0.98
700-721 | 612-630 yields 1.05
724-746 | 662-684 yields 0.98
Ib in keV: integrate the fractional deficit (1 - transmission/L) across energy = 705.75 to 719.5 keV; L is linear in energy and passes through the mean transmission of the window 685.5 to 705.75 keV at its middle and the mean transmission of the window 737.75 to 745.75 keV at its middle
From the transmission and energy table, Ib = -1.4 keV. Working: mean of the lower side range 7.53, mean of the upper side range 7.56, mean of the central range 8.29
